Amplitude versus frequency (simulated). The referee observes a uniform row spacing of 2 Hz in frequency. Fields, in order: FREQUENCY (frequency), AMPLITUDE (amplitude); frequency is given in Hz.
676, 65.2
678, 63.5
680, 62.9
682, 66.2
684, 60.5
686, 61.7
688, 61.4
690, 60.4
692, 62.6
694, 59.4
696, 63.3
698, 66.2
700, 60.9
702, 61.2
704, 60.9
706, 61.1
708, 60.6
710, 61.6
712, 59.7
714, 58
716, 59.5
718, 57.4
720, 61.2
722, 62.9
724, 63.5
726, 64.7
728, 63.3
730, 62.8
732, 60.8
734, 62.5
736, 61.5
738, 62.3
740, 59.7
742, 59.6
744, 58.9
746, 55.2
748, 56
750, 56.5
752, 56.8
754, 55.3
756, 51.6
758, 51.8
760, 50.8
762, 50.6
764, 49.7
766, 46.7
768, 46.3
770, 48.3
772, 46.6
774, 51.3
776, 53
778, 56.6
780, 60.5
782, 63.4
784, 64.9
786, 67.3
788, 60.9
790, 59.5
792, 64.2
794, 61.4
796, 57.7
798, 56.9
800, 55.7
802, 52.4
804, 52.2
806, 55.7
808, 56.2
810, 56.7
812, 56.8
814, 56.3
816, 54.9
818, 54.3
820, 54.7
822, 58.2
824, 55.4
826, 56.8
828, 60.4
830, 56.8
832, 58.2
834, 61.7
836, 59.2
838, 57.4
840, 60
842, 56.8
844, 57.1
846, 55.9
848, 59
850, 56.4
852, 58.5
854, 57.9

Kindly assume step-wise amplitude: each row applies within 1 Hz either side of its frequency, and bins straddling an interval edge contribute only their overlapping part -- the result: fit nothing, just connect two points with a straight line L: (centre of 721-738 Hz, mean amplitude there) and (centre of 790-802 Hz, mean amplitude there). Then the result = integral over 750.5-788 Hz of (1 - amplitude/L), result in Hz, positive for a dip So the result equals 3.8 Hz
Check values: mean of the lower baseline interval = 62.7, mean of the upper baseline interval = 58.6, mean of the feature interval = 54.2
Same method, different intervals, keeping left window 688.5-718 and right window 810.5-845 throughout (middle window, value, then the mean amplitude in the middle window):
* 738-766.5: 2.4 Hz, 54.6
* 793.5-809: 0.6 Hz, 55.9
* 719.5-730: -0.5 Hz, 63.2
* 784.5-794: -0.7 Hz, 62.9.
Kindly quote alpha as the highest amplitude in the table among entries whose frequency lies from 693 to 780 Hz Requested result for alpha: 66.2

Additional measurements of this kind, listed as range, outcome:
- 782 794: 67.3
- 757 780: 60.5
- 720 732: 64.7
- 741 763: 59.6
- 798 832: 60.4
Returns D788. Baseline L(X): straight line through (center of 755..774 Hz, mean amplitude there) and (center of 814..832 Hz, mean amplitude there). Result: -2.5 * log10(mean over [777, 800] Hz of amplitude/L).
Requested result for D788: -0.168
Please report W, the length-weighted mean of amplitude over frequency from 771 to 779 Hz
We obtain 51.9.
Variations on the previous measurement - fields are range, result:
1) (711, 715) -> 58.9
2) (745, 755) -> 56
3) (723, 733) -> 63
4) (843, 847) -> 56.5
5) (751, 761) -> 53.3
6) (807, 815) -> 56.5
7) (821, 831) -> 57.5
